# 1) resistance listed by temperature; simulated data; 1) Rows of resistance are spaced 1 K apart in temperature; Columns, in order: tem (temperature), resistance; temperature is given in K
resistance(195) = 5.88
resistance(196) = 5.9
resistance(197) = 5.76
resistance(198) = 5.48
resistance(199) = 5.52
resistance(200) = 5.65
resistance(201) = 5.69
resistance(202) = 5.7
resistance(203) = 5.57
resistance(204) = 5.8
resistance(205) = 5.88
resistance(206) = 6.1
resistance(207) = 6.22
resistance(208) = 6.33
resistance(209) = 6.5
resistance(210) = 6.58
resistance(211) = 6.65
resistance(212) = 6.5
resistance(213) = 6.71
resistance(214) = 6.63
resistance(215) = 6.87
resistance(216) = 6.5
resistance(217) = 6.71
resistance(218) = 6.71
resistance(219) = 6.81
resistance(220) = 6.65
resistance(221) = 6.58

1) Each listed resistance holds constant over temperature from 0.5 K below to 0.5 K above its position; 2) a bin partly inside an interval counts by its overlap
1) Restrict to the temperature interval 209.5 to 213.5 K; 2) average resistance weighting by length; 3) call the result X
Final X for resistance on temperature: 6.61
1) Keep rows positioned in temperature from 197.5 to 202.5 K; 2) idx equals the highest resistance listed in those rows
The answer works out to 5.7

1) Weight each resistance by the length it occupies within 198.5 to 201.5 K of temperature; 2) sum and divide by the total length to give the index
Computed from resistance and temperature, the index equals 5.62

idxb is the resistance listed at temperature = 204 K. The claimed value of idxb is 5.8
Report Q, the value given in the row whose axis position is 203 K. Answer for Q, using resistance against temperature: 5.57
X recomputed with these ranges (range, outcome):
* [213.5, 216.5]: 6.67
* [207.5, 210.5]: 6.47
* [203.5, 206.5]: 5.93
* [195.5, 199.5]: 5.67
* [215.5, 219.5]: 6.68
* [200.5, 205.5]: 5.73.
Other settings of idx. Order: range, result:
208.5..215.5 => 6.87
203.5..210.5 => 6.58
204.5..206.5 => 6.1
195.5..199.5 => 5.9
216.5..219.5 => 6.81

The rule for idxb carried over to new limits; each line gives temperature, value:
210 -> 6.58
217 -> 6.71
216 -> 6.5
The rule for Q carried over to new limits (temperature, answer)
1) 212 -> 6.5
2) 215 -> 6.87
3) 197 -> 5.76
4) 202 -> 5.7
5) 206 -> 6.1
